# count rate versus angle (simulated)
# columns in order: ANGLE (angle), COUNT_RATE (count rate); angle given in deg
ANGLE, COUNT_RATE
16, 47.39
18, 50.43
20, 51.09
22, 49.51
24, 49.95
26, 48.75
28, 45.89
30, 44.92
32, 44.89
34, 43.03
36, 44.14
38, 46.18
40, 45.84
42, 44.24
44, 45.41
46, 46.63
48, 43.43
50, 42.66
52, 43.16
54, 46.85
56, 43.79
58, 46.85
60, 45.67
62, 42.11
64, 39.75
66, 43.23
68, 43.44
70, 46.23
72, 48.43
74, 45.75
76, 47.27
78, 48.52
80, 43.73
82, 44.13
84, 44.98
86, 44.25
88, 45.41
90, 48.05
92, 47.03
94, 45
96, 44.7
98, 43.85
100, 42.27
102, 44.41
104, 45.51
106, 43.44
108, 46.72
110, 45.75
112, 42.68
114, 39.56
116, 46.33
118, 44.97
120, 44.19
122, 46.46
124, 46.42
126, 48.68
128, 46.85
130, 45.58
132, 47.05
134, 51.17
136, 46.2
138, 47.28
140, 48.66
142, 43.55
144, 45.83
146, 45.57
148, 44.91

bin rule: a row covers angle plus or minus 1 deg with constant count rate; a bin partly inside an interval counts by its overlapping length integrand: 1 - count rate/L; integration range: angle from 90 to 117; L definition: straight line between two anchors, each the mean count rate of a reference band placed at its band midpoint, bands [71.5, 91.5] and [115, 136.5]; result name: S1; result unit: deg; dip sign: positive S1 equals 1.1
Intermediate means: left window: 46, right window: 46.7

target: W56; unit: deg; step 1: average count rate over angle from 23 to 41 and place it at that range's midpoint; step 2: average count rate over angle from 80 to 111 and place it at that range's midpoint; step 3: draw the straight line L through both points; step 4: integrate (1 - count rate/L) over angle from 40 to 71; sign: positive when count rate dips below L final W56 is 0.9 deg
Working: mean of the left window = 46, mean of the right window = 45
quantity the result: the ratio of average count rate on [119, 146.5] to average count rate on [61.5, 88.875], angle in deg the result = 1.04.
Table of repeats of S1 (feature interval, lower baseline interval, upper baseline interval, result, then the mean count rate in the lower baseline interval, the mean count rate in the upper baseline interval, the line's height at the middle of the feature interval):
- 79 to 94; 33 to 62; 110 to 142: 0.0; 44.8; 46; 45.4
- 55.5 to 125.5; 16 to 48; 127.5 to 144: 2.9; 46.6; 47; 46.8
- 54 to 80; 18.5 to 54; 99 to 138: 0.4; 46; 45.5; 45.8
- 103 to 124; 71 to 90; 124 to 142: 1.0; 45.9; 47.4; 46.9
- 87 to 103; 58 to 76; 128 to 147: 0.1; 44.6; 46.8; 45.5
